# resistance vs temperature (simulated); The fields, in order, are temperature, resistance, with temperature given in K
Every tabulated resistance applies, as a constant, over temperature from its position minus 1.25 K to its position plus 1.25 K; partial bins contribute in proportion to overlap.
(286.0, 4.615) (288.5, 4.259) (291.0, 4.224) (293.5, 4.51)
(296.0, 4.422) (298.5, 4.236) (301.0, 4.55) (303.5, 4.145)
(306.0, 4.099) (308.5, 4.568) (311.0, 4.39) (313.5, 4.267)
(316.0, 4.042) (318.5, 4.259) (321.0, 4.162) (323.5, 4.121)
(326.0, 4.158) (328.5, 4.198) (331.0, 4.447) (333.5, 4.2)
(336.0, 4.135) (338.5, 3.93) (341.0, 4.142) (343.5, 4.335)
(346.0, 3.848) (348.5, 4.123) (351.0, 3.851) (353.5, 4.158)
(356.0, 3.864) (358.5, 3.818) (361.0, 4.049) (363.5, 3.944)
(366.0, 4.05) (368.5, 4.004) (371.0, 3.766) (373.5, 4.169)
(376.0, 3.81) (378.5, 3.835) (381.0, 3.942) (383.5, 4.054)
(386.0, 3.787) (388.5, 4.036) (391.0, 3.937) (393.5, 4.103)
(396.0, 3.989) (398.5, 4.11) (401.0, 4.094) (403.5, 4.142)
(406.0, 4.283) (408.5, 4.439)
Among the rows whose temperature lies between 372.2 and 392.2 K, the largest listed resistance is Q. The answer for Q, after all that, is 4.169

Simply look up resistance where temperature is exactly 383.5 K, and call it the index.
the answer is 4.054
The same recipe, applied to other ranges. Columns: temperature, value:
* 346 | 3.848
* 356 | 3.864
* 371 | 3.766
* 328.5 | 4.198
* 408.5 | 4.439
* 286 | 4.615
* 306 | 4.099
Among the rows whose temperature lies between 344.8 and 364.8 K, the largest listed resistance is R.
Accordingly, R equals 4.158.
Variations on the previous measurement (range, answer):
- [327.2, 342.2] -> 4.447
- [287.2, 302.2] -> 4.55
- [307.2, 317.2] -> 4.568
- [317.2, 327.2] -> 4.259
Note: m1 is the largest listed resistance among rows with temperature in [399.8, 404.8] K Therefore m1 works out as 4.142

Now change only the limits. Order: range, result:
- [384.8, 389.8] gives 4.036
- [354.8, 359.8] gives 3.864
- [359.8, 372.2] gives 4.05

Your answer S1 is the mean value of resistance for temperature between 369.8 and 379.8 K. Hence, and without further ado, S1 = 3.9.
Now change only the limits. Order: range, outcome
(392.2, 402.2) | 4.07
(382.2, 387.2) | 3.92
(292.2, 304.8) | 4.37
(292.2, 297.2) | 4.46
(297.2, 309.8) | 4.32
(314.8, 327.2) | 4.15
